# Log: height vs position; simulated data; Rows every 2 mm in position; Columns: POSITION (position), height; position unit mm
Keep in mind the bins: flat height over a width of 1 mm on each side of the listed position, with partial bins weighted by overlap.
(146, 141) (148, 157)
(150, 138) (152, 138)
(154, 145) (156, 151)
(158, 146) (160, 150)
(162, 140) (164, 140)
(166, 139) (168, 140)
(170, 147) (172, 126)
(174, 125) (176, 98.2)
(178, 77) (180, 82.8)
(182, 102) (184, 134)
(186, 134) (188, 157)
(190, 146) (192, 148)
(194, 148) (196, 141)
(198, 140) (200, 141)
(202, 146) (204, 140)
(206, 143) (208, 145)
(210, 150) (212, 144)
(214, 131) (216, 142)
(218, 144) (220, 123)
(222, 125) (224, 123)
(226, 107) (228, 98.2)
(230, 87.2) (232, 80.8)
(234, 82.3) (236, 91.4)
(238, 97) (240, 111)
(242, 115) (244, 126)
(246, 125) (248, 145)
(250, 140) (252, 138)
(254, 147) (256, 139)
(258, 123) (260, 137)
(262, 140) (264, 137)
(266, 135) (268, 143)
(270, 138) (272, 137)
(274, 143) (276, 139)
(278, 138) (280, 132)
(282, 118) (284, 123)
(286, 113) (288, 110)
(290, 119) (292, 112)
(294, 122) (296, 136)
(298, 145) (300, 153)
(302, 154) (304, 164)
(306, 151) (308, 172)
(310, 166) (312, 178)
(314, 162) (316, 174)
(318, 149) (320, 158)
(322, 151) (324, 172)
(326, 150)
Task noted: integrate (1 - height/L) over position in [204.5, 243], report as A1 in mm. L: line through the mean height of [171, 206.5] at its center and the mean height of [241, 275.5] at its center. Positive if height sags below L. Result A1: 4.12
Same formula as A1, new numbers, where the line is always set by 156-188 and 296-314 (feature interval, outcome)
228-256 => 5.8 mm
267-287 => 2.6 mm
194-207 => -0.8 mm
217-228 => 1.4 mm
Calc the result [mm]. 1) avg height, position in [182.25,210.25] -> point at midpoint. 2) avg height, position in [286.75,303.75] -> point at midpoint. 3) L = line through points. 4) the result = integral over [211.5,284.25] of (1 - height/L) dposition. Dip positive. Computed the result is 6.2 mm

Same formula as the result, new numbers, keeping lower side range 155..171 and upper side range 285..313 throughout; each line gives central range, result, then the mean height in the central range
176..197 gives 2.7 mm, 126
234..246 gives 3.0 mm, 107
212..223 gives 0.7 mm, 134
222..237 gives 4.8 mm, 97.7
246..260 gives 0.5 mm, 138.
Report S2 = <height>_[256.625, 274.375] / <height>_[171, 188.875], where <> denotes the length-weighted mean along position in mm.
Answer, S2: 1.19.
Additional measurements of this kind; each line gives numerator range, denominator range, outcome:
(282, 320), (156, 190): 1.12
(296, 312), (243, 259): 1.17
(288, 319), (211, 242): 1.33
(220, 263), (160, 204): 0.90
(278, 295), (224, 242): 1.23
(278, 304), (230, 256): 1.12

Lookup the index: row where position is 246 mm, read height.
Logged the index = 125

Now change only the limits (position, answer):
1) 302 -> 154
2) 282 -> 118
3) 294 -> 122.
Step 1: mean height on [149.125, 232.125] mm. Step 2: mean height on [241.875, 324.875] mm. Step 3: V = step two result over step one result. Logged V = 1.1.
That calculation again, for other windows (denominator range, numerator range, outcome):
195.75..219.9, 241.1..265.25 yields 0.95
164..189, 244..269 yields 1.12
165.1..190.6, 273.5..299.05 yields 1.03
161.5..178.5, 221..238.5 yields 0.78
